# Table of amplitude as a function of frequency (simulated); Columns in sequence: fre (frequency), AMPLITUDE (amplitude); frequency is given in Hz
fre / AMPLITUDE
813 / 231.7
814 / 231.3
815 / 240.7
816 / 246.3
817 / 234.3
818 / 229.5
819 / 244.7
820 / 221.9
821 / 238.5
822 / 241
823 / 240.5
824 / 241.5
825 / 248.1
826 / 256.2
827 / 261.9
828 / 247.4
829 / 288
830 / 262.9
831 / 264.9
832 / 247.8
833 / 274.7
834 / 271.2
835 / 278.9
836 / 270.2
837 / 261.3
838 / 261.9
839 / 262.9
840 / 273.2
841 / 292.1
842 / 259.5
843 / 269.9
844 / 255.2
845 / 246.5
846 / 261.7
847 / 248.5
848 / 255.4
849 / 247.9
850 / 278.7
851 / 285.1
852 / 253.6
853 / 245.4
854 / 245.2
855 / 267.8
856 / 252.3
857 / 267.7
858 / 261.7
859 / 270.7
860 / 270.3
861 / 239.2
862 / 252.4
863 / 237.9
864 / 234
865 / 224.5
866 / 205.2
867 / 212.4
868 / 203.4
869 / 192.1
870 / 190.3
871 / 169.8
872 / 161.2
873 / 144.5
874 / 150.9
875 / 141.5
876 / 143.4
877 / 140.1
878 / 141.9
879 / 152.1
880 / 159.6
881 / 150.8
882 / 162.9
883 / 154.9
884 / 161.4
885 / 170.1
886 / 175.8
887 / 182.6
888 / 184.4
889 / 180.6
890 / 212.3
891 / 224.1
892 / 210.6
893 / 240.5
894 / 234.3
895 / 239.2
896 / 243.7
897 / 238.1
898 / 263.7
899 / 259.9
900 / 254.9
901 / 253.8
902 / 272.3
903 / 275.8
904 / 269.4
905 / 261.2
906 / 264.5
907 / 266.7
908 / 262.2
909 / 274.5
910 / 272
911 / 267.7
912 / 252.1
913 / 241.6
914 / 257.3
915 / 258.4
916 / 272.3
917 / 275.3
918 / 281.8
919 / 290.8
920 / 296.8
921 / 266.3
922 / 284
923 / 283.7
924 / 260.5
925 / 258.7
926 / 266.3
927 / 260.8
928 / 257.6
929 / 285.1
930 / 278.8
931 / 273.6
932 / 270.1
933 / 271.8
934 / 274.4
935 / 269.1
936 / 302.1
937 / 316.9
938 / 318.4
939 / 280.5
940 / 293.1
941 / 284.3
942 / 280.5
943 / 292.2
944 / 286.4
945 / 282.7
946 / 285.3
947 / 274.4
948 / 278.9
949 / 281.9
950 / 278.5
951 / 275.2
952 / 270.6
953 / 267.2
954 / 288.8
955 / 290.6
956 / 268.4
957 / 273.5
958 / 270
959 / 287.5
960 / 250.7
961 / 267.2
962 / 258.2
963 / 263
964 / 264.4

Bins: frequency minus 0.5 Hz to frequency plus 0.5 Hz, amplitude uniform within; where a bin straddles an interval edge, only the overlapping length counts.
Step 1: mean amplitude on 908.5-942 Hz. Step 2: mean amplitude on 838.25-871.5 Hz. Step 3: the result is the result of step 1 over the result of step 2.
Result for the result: 1.12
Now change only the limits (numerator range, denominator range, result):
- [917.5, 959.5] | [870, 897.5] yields 1.55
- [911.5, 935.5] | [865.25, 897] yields 1.48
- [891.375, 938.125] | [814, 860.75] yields 1.04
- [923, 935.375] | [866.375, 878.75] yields 1.62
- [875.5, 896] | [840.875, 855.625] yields 0.70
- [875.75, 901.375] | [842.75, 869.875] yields 0.80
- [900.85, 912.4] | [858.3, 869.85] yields 1.16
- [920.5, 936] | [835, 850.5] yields 1.03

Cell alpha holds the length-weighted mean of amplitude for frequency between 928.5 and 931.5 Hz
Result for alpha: 279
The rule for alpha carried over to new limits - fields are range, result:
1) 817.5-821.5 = 234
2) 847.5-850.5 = 261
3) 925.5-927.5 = 264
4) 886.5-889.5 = 183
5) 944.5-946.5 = 284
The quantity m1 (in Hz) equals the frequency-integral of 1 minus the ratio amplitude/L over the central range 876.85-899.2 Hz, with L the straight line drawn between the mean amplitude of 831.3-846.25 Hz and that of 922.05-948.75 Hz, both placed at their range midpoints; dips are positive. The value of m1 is 6.4 Hz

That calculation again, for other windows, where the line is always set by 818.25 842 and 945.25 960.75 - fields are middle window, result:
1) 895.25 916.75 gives 0.67 Hz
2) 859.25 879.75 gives 5.67 Hz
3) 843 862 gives 0.22 Hz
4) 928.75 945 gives -0.73 Hz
